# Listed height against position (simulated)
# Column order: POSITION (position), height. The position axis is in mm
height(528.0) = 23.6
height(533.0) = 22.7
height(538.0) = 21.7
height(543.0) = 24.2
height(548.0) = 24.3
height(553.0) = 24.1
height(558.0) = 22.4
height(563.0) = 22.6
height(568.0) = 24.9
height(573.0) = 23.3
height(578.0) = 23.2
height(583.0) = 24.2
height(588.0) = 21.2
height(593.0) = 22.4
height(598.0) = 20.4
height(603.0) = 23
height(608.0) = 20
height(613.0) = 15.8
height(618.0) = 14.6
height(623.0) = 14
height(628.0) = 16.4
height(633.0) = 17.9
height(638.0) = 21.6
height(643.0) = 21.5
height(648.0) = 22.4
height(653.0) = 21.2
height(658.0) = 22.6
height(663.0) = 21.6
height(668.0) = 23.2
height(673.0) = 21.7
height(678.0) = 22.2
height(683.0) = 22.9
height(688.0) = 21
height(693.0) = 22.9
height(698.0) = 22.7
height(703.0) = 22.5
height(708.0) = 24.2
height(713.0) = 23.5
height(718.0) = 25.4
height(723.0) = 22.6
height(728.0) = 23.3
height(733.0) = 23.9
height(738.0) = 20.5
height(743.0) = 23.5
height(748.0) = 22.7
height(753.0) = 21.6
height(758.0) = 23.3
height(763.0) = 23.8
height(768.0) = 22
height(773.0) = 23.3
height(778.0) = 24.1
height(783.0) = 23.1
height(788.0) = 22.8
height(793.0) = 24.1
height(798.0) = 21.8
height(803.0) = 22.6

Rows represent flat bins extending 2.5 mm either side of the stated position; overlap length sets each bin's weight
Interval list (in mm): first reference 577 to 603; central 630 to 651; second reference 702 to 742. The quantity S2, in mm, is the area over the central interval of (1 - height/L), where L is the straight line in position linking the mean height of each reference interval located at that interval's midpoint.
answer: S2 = 1.8 mm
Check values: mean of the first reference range 22.3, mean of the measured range 20.8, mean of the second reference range 23.3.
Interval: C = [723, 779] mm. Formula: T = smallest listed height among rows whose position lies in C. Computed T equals 20.5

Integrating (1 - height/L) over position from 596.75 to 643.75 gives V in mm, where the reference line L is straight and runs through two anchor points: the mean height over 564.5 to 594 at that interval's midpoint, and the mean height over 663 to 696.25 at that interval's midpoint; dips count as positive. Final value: 9.2 mm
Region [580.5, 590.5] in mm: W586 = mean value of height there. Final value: 22.7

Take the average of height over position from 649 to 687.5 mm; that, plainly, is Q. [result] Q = 22.1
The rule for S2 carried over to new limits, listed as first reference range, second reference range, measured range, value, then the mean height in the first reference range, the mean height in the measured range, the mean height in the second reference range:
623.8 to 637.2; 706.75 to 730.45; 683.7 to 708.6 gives -0.48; 17.3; 22.6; 23.8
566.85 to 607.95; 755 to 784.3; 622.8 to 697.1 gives 5.62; 22.6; 21.1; 23.2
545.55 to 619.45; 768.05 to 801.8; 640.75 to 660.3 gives 0.31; 21.9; 21.9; 23.1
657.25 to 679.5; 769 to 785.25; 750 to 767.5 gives 0.29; 22.2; 22.8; 23.4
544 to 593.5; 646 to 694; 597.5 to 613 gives 1.72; 23.3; 20.4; 22.1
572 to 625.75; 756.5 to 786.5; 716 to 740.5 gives -0.70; 20.1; 23.1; 23.2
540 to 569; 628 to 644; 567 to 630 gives 4.08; 23.7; 20.2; 19.6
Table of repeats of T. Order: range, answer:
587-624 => 14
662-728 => 21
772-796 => 22.8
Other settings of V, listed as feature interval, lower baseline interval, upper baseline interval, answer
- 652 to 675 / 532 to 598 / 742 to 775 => 0.84 mm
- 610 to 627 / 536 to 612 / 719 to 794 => 5.72 mm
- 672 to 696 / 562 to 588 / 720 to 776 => 0.91 mm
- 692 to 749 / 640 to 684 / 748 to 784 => -1.38 mm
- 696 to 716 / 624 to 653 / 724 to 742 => -1.35 mm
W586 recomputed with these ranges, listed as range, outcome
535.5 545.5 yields 22.9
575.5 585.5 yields 23.7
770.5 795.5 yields 23.5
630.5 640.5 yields 19.8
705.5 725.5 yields 23.9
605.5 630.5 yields 16.2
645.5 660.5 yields 22.1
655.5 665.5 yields 22.1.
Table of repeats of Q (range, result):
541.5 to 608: 23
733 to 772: 22.6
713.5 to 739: 23.3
